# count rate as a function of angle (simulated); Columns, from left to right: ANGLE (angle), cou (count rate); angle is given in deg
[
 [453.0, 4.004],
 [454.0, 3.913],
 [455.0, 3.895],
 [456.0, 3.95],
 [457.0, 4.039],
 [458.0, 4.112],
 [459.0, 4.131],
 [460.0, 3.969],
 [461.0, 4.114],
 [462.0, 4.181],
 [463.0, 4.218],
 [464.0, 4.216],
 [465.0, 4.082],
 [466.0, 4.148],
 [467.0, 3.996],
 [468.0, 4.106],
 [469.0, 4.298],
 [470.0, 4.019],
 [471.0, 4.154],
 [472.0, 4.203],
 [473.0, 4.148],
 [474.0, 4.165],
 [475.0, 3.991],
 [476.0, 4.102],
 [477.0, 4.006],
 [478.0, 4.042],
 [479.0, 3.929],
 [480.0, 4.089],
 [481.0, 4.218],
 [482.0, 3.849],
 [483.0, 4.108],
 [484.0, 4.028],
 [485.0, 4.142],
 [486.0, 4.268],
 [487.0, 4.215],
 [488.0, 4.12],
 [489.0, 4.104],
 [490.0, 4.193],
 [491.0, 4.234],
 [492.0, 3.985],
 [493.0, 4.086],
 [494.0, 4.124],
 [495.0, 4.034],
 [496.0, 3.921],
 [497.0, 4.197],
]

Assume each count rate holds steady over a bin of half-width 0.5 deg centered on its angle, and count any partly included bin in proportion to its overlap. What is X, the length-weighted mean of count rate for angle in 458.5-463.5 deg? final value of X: 4.12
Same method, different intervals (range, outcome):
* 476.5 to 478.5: 4.02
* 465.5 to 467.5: 4.07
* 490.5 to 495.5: 4.09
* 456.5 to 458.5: 4.08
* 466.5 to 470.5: 4.1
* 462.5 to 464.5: 4.22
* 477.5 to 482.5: 4.03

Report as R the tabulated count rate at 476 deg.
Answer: 4.102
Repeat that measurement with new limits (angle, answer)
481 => 4.218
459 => 4.131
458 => 4.112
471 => 4.154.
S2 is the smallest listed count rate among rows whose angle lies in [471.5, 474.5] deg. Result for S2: 4.148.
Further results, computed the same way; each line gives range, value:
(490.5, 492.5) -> 3.985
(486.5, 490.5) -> 4.104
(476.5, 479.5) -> 3.929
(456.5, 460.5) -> 3.969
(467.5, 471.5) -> 4.019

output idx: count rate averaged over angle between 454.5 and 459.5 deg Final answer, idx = 4.03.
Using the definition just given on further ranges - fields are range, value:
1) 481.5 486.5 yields 4.08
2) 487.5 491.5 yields 4.16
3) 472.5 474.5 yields 4.16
